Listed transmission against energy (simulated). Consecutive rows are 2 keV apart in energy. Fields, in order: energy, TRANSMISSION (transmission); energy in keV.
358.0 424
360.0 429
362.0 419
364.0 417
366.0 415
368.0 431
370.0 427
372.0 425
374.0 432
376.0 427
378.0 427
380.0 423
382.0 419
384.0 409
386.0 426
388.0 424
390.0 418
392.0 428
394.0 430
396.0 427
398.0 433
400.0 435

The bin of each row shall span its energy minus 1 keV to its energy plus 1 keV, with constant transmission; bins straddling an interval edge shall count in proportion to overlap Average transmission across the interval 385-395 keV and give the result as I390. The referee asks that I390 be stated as 425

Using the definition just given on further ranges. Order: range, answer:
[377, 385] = 420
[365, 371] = 424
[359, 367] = 420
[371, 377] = 428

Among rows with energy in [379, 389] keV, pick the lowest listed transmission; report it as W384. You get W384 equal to 409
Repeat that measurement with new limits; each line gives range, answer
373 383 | 419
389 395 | 418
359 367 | 415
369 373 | 425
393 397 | 427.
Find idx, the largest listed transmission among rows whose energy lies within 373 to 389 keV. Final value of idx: 432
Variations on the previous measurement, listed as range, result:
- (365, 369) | 431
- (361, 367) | 419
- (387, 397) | 430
